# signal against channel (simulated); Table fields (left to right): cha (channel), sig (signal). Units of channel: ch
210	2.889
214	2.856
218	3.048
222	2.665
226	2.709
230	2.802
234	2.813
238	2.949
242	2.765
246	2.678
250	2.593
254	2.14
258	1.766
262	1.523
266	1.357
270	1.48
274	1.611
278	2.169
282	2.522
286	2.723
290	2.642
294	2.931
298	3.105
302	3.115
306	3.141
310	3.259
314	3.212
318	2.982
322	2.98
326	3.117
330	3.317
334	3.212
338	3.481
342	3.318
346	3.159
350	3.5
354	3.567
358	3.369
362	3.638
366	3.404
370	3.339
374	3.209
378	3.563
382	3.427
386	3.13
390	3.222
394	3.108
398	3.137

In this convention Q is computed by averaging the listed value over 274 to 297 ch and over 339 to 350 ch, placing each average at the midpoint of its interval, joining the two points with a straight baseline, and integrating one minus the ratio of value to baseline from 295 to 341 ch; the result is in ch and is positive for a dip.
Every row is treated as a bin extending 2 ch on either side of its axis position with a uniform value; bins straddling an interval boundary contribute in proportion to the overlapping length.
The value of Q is -3.40 ch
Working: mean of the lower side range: 2.53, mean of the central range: 3.17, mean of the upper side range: 3.31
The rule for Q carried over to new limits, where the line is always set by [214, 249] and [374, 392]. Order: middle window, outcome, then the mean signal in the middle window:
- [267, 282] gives 5.7 ch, 1.83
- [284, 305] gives 0.7 ch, 2.91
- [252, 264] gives 4.5 ch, 1.81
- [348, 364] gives -1.4 ch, 3.52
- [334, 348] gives -0.6 ch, 3.3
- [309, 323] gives -0.1 ch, 3.11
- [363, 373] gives -0.3 ch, 3.38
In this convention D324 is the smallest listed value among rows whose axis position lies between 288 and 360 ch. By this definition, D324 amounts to 2.642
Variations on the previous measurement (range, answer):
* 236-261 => 1.766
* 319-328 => 2.98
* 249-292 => 1.357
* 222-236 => 2.665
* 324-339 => 3.117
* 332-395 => 3.108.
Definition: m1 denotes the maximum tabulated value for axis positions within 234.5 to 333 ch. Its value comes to 3.317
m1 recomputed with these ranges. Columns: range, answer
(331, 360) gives 3.567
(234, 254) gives 2.949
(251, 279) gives 2.169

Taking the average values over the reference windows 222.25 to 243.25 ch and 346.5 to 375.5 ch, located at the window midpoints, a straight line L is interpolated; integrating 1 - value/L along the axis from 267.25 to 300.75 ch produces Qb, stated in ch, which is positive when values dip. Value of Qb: 7.3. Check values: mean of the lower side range 2.8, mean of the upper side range 3.42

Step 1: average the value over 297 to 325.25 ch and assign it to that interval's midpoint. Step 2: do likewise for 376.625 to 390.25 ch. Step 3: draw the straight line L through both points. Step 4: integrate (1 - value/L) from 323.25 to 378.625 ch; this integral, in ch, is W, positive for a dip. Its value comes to -2.1 ch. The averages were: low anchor 3.11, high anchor 3.34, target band 3.36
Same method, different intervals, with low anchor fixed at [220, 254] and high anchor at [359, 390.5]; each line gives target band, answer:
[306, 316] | -0.5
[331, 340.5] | -0.5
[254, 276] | 9.6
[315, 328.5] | 0.3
